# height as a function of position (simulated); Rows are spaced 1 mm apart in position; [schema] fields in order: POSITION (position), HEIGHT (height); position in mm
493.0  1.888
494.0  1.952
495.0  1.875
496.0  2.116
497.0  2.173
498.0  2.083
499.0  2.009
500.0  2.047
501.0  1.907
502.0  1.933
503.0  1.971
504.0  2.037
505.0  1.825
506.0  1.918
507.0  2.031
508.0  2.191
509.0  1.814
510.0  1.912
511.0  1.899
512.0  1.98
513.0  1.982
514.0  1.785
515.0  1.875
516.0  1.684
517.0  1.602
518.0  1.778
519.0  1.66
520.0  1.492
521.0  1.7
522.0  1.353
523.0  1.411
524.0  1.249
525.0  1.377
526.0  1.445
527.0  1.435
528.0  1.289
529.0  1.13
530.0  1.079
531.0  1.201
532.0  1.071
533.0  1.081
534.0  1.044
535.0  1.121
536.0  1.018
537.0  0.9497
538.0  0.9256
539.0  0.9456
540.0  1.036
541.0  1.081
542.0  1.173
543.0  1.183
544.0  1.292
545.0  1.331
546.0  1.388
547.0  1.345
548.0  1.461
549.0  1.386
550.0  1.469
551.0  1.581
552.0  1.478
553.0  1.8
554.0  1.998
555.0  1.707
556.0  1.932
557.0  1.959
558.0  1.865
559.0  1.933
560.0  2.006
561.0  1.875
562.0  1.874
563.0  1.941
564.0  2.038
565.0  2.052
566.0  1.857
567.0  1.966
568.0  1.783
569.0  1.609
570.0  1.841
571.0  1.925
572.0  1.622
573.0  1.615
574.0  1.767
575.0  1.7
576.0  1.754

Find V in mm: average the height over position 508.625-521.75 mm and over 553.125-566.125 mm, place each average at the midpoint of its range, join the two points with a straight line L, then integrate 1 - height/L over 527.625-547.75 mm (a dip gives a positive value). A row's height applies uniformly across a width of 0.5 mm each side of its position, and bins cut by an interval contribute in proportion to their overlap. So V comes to 7.8 mm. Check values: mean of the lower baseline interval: 1.77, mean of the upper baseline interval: 1.92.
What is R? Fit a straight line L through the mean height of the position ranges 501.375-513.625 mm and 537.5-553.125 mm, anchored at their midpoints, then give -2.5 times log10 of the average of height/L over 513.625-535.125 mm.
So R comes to 0.19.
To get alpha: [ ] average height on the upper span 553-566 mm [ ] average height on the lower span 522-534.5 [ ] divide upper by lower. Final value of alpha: 1.55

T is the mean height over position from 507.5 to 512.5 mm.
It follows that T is 1.96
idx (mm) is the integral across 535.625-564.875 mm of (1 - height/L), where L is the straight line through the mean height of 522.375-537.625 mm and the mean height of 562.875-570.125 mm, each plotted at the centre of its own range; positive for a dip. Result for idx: 1.36 mm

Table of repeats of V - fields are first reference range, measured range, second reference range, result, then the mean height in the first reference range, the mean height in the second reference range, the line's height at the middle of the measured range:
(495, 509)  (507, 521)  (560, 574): 1.1 mm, 2.01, 1.85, 1.98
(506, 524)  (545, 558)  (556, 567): 1.9 mm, 1.76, 1.94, 1.9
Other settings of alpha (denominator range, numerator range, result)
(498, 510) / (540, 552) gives 0.67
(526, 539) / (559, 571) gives 1.70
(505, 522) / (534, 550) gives 0.65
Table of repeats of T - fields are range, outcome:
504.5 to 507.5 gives 1.92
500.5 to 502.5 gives 1.92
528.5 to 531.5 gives 1.14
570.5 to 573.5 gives 1.72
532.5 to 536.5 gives 1.07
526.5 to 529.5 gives 1.28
